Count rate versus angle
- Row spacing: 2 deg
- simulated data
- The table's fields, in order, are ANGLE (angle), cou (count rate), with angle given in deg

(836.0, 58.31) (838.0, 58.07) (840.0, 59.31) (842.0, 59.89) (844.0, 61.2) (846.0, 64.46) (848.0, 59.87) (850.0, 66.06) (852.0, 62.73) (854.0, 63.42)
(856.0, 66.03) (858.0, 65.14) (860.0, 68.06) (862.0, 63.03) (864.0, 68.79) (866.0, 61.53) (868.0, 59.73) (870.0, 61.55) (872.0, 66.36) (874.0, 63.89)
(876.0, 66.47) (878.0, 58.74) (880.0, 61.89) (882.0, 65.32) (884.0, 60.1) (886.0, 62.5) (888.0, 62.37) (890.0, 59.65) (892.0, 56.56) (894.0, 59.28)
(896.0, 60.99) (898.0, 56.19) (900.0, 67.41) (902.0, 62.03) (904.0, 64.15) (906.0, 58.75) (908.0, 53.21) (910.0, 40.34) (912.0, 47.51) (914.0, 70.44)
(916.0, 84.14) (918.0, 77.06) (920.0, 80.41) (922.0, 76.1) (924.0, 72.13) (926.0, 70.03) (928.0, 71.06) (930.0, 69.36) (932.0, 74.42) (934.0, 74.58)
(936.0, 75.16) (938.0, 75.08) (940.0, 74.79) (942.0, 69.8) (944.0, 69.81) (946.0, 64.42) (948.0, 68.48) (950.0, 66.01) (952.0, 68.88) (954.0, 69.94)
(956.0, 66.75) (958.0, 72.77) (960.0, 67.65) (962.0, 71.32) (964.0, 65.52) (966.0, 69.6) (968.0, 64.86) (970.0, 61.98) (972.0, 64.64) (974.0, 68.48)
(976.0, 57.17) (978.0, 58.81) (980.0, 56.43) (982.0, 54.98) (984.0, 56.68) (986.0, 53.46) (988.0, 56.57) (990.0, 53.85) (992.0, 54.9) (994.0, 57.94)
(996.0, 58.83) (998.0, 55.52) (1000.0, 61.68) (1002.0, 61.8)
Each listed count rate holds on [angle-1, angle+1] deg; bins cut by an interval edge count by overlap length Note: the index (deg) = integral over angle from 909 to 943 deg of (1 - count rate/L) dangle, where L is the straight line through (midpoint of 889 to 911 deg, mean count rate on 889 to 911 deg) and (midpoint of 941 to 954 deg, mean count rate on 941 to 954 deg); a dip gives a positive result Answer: -3.8 deg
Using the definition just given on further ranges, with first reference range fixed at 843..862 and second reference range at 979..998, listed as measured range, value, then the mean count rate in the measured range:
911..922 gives -2.2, 72.3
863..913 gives 1.4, 60.2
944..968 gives -4.3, 68.2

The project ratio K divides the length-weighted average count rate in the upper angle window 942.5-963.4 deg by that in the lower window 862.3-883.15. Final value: 1.1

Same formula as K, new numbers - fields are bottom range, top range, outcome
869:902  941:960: 1.11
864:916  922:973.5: 1.14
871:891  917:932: 1.18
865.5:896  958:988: 1.01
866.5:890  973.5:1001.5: 0.92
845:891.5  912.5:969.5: 1.12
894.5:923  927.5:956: 1.10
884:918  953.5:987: 1.04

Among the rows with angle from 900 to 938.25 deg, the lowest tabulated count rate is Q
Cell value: 40.34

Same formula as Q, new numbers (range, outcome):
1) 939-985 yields 54.98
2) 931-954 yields 64.42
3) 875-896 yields 56.56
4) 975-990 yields 53.46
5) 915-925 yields 72.13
